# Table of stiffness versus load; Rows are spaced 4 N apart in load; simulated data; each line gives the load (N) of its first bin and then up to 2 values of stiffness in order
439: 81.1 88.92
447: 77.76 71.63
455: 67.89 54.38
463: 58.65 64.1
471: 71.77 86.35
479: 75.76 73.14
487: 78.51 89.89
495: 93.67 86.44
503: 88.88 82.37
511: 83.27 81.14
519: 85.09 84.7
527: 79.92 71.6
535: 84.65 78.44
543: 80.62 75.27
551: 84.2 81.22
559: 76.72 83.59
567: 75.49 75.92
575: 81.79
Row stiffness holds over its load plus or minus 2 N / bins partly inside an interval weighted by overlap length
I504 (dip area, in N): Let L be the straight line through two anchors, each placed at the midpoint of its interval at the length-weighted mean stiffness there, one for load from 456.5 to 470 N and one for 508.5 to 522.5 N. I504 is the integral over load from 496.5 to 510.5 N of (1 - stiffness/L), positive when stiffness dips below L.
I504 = -1.42 N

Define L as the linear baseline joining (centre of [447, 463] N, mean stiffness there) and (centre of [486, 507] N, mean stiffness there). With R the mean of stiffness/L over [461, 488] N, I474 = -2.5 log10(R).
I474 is 0.05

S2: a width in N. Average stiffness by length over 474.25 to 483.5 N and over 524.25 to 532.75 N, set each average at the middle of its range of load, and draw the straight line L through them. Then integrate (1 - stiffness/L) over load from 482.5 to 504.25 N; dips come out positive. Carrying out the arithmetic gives -2.2 N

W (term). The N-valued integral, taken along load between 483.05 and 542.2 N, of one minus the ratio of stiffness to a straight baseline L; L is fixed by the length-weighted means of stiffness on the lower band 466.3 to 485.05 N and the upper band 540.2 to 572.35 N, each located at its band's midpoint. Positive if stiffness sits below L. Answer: -4.79 N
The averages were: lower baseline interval 74.9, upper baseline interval 79.2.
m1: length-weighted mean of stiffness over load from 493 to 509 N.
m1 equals 87.8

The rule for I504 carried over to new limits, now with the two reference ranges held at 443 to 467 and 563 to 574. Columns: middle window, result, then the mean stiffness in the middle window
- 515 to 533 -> -1.62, 80.4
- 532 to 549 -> -0.91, 79.3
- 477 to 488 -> -0.84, 75.6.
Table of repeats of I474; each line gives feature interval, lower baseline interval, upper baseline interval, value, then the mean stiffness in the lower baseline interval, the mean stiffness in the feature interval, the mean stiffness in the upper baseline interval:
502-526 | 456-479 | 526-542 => -0.12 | 67.8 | 83.9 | 78.7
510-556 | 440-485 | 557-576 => -0.06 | 72.1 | 80.8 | 78.5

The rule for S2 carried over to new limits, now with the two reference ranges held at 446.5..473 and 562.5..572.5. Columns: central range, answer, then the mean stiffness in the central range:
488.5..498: -2.9 N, 90.5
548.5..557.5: -0.7 N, 82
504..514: -1.7 N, 83.3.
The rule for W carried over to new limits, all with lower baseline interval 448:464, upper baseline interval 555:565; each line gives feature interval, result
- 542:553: -0.2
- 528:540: -0.3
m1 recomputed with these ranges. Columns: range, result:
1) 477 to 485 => 74.5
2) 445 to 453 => 74.7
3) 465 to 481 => 74.5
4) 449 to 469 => 63.3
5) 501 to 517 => 83.9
